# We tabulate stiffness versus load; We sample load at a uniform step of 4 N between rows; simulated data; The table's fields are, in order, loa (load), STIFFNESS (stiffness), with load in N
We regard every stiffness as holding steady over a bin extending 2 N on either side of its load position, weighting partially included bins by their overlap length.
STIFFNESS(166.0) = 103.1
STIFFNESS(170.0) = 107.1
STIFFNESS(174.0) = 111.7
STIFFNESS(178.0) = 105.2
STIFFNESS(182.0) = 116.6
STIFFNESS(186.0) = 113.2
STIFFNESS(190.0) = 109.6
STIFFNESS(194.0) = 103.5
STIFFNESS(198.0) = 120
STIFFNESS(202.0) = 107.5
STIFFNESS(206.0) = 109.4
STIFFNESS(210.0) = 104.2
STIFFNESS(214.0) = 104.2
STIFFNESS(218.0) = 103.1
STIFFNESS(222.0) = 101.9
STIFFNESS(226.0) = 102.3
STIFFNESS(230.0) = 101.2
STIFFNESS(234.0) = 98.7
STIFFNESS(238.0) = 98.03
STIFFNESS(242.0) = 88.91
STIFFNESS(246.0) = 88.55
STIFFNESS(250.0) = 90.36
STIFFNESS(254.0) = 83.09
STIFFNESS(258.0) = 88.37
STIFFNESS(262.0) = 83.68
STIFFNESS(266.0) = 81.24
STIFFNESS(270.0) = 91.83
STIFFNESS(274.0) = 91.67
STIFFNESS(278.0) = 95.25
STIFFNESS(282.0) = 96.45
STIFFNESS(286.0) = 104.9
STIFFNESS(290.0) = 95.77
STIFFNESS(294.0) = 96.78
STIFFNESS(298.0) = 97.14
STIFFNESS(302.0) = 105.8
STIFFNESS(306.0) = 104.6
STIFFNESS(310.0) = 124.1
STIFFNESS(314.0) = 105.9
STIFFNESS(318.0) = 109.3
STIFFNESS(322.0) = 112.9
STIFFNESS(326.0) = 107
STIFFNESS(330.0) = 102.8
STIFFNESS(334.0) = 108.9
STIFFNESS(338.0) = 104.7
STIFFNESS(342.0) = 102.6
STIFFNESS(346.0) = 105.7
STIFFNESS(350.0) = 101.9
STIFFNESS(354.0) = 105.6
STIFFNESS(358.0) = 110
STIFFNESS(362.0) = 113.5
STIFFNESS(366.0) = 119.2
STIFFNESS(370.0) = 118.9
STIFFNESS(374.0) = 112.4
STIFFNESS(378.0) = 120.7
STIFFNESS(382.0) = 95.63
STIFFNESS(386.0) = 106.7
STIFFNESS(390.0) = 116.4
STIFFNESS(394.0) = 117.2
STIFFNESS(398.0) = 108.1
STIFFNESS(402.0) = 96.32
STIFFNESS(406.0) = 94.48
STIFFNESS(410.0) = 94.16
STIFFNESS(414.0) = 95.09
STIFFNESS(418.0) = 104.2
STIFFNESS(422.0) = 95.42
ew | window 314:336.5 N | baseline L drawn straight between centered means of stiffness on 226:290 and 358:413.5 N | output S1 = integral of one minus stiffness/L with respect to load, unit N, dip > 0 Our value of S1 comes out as -1.56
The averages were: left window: 92.6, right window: 108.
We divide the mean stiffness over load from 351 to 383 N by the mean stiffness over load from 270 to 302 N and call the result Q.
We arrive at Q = 1.16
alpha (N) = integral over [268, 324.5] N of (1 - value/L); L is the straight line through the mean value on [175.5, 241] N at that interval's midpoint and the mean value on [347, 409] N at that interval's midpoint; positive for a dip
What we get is 2.69 N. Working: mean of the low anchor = 106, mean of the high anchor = 109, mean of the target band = 102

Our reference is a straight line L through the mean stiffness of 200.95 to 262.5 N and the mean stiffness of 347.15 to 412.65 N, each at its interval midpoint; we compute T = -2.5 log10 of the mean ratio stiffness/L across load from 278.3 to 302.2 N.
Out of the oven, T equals 0.031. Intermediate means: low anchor 97.3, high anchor 108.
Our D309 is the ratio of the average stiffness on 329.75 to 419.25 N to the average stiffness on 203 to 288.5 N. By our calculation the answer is 1.12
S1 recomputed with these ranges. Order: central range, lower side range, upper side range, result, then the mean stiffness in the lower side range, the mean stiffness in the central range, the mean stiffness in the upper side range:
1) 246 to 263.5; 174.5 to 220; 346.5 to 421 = 3.5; 109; 86.7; 107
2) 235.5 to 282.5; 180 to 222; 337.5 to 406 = 8.3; 109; 89.7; 109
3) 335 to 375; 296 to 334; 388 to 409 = -0.9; 108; 109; 106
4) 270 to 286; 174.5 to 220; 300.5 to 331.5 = 2.0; 109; 95.4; 109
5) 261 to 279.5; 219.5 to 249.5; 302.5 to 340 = 2.4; 96.8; 88.8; 109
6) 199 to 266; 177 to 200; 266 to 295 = 4.5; 112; 97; 95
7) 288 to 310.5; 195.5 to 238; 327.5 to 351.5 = 0.4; 105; 103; 105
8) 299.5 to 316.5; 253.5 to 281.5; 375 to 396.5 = -2.3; 88.6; 110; 111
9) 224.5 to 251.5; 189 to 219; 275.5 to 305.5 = 2.3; 108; 95.4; 99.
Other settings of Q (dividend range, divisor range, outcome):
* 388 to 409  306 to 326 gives 0.95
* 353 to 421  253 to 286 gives 1.19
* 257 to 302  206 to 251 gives 0.95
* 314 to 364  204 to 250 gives 1.07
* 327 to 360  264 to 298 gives 1.12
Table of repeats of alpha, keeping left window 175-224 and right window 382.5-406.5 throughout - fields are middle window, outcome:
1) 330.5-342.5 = 0.2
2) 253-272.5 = 3.9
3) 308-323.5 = -0.8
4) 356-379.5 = -1.9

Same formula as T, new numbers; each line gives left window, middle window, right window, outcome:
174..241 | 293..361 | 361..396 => 0.05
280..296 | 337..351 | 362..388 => 0.04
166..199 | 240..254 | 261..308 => 0.14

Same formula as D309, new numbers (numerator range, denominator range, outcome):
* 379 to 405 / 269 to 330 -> 1.04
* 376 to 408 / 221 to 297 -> 1.14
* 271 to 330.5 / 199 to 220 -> 0.97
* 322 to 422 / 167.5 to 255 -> 1.03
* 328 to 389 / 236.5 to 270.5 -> 1.24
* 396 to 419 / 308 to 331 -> 0.89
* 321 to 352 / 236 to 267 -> 1.20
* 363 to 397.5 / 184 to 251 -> 1.10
